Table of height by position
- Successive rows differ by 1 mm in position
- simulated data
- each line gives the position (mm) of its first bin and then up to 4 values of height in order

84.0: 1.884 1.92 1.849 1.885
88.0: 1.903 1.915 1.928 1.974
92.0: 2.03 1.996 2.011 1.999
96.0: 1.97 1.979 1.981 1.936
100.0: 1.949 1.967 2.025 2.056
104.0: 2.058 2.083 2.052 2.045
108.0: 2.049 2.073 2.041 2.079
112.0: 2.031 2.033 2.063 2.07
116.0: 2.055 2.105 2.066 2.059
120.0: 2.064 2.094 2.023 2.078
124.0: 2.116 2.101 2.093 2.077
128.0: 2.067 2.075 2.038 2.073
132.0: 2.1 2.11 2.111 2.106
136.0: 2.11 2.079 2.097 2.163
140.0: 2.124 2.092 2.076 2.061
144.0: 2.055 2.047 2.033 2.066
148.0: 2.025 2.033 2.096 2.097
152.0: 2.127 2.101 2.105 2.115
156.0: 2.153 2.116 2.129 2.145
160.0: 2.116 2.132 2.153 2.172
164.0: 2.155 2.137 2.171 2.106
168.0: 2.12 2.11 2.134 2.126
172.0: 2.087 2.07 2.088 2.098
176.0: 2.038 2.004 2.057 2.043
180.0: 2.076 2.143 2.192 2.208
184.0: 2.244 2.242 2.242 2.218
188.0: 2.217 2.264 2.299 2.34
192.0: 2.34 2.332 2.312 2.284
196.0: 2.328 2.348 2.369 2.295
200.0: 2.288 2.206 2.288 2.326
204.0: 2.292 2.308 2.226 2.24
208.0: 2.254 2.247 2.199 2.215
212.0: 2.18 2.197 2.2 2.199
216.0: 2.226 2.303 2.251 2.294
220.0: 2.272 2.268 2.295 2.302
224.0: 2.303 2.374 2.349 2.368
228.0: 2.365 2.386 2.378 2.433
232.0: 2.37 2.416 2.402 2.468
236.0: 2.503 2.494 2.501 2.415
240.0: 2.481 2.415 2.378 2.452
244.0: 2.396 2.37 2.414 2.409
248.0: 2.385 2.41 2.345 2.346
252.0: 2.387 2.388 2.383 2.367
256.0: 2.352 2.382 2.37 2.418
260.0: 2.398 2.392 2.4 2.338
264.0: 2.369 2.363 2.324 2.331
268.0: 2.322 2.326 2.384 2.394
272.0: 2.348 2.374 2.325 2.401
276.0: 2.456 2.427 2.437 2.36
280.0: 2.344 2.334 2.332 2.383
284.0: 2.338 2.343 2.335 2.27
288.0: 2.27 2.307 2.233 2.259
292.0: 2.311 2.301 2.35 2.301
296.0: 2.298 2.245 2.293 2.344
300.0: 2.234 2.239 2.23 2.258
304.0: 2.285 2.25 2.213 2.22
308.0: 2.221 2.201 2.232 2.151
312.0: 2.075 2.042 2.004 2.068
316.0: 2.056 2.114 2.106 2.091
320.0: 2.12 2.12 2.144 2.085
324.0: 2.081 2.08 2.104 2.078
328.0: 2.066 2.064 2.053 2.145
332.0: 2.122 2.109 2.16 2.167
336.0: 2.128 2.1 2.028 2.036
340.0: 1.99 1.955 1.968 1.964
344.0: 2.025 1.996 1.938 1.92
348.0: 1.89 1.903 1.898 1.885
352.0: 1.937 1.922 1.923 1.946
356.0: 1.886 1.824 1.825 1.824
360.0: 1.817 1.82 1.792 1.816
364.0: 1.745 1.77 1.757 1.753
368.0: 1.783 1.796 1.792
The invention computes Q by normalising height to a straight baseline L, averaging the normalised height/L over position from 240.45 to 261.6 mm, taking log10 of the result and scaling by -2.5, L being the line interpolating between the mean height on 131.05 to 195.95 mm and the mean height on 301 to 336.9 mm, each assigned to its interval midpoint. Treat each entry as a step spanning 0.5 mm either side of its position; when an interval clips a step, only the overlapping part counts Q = -0.12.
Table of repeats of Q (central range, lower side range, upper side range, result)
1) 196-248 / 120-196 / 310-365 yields -0.123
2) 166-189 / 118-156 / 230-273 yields 0.030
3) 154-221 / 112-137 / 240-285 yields 0.007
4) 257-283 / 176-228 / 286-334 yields -0.078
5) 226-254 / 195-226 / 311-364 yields -0.094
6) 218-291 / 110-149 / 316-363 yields -0.167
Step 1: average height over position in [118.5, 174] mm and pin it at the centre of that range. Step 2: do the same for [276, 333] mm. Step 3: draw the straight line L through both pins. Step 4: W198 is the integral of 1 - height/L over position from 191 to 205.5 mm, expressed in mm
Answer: -1.2 mm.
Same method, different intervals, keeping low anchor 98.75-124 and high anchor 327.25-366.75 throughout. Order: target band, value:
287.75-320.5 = -4.0 mm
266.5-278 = -2.3 mm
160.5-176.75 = -0.7 mm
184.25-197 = -1.7 mm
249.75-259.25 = -1.8 mm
